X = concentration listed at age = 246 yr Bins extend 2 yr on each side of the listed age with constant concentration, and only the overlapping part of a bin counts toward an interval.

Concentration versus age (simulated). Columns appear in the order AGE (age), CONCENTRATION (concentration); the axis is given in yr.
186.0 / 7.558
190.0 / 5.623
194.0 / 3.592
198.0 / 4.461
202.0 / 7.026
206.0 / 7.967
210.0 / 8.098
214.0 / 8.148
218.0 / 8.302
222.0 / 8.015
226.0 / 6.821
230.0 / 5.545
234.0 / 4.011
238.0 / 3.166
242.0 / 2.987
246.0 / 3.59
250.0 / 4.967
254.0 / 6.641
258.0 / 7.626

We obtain 3.59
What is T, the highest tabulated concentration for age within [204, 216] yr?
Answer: 8.148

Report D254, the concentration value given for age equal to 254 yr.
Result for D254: 6.641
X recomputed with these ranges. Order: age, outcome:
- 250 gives 4.967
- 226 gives 6.821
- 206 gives 7.967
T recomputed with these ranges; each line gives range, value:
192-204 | 7.026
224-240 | 6.821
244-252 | 4.967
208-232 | 8.302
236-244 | 3.166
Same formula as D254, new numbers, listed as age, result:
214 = 8.148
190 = 5.623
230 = 5.545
